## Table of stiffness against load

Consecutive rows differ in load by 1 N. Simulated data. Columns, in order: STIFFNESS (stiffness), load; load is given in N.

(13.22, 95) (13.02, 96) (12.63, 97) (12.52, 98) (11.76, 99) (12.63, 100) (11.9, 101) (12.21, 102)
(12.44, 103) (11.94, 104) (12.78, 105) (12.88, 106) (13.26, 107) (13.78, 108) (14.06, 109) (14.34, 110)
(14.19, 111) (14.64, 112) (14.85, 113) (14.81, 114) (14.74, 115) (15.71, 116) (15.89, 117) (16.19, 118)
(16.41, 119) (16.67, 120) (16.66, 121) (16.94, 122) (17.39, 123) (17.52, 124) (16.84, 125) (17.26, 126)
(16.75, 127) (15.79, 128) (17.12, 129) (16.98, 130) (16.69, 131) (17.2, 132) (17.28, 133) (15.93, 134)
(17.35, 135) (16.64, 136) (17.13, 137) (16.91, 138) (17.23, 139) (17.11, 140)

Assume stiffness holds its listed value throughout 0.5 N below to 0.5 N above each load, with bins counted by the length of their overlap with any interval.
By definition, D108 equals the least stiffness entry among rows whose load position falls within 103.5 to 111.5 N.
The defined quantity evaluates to 11.94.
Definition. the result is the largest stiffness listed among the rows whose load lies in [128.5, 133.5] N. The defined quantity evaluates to 17.28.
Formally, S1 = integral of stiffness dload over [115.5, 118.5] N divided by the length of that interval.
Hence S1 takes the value 15.9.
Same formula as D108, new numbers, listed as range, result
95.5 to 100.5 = 11.76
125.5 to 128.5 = 15.79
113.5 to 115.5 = 14.74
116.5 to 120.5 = 15.89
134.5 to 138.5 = 16.64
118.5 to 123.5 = 16.41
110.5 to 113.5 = 14.19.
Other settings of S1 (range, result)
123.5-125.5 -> 17.2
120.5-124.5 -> 17.1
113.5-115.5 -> 14.8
